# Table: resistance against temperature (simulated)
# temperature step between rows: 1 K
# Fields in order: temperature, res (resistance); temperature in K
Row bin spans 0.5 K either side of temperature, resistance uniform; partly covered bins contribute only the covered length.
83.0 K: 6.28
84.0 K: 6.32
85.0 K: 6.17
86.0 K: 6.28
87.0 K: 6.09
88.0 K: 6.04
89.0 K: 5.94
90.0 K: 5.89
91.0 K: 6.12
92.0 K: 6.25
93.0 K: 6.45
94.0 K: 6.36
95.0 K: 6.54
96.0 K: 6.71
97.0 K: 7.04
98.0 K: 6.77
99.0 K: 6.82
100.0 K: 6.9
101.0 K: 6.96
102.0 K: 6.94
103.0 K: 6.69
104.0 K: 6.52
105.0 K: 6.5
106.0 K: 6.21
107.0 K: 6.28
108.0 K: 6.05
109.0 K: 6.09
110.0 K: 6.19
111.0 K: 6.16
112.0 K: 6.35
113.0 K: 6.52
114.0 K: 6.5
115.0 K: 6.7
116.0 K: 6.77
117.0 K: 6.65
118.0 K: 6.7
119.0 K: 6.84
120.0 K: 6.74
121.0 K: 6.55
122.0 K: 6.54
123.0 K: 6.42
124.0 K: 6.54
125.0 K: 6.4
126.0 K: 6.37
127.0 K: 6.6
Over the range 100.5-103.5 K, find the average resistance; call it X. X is 6.86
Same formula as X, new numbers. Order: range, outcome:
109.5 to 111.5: 6.18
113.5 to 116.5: 6.66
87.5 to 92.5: 6.05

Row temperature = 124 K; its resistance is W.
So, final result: 6.54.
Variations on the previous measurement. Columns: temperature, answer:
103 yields 6.69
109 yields 6.09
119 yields 6.84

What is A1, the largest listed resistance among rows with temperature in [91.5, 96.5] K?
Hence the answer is 6.71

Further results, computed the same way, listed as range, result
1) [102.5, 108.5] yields 6.69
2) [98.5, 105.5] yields 6.96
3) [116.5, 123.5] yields 6.84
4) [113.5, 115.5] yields 6.7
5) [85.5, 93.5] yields 6.45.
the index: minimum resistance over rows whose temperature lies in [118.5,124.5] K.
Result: 6.42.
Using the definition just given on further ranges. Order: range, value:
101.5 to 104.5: 6.52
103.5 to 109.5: 6.05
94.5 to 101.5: 6.54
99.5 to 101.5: 6.9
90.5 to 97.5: 6.12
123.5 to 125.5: 6.4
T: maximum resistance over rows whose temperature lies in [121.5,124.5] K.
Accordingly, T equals 6.54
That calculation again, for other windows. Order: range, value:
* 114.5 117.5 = 6.77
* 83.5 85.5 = 6.32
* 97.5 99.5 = 6.82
